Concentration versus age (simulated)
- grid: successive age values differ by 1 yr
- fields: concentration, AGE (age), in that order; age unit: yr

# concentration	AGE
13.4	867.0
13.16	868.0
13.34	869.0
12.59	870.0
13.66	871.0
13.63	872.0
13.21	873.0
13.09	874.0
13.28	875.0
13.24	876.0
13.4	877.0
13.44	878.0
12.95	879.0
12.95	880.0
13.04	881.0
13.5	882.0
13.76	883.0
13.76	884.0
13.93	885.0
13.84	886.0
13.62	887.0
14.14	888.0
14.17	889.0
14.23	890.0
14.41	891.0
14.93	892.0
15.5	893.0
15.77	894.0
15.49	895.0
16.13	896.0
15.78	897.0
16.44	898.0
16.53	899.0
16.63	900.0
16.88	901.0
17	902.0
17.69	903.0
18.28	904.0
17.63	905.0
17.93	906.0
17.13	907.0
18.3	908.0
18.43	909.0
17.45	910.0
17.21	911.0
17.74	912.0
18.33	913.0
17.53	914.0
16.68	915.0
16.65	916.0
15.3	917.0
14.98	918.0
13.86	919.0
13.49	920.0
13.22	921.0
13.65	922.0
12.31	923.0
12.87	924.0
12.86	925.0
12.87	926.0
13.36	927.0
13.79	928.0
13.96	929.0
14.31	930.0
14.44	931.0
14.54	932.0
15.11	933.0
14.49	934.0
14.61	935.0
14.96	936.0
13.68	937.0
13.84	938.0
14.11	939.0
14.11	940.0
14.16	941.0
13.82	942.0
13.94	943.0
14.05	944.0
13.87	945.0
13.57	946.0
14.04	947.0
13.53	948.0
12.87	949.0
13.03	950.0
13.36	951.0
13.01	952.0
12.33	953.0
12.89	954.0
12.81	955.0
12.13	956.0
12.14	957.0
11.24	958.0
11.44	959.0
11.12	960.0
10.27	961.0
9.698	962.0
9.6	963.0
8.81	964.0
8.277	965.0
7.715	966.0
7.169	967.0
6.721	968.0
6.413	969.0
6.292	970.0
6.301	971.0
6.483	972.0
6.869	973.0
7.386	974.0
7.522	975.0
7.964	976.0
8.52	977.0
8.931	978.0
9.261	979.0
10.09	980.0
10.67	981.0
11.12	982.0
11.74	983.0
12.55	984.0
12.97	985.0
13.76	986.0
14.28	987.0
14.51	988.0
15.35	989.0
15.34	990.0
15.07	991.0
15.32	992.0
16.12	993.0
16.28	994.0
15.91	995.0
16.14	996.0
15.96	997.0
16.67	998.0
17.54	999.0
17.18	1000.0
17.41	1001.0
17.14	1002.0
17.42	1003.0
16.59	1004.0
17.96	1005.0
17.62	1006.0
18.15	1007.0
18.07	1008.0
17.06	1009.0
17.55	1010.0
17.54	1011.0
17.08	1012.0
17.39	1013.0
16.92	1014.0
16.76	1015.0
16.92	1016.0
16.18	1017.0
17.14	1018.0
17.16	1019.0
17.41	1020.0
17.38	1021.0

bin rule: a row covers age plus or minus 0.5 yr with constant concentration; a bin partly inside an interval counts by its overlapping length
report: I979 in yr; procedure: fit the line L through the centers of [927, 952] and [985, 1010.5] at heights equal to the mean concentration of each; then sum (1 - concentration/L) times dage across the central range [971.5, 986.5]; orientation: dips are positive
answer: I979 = 5.7 yr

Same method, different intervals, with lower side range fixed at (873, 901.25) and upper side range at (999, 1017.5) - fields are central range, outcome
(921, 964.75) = 7.44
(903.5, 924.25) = -1.59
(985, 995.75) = 1.12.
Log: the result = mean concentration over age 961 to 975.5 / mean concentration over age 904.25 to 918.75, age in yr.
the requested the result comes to 0.44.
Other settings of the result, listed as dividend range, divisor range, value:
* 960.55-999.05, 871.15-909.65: 0.74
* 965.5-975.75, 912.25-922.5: 0.45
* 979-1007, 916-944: 1.08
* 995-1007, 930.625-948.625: 1.21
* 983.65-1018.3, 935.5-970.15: 1.39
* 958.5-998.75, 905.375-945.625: 0.74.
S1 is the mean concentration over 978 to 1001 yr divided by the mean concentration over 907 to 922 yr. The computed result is 0.9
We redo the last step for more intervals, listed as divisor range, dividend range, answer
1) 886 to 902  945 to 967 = 0.75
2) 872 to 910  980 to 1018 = 1.04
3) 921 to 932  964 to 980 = 0.56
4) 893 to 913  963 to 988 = 0.54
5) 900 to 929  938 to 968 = 0.76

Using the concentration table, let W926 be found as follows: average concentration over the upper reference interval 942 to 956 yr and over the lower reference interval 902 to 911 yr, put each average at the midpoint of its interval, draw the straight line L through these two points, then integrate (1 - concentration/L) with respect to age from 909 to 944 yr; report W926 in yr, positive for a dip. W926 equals 2.2 yr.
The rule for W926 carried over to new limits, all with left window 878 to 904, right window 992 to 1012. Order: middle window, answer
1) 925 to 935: 1.04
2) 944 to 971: 8.78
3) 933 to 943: 1.01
